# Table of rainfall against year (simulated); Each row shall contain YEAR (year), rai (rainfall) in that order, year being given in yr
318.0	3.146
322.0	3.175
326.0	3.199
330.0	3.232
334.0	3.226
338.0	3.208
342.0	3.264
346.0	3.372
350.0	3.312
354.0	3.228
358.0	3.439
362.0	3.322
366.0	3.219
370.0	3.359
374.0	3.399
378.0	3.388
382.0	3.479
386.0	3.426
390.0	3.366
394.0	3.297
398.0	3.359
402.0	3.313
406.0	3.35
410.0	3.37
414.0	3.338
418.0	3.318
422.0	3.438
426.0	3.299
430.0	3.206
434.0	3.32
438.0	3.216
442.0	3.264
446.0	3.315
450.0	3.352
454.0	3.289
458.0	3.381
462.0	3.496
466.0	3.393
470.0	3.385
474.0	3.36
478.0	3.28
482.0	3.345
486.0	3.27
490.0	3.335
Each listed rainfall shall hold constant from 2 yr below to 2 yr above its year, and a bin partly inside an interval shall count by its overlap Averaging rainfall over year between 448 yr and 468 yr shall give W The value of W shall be 3.38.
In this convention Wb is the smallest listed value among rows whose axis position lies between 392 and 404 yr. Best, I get 3.297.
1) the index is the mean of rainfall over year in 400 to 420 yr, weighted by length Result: 3.34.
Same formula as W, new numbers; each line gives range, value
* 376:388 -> 3.43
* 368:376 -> 3.38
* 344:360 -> 3.34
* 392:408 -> 3.33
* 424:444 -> 3.26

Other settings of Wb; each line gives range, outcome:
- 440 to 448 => 3.264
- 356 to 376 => 3.219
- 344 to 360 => 3.228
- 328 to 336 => 3.226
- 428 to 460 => 3.206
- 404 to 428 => 3.299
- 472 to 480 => 3.28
